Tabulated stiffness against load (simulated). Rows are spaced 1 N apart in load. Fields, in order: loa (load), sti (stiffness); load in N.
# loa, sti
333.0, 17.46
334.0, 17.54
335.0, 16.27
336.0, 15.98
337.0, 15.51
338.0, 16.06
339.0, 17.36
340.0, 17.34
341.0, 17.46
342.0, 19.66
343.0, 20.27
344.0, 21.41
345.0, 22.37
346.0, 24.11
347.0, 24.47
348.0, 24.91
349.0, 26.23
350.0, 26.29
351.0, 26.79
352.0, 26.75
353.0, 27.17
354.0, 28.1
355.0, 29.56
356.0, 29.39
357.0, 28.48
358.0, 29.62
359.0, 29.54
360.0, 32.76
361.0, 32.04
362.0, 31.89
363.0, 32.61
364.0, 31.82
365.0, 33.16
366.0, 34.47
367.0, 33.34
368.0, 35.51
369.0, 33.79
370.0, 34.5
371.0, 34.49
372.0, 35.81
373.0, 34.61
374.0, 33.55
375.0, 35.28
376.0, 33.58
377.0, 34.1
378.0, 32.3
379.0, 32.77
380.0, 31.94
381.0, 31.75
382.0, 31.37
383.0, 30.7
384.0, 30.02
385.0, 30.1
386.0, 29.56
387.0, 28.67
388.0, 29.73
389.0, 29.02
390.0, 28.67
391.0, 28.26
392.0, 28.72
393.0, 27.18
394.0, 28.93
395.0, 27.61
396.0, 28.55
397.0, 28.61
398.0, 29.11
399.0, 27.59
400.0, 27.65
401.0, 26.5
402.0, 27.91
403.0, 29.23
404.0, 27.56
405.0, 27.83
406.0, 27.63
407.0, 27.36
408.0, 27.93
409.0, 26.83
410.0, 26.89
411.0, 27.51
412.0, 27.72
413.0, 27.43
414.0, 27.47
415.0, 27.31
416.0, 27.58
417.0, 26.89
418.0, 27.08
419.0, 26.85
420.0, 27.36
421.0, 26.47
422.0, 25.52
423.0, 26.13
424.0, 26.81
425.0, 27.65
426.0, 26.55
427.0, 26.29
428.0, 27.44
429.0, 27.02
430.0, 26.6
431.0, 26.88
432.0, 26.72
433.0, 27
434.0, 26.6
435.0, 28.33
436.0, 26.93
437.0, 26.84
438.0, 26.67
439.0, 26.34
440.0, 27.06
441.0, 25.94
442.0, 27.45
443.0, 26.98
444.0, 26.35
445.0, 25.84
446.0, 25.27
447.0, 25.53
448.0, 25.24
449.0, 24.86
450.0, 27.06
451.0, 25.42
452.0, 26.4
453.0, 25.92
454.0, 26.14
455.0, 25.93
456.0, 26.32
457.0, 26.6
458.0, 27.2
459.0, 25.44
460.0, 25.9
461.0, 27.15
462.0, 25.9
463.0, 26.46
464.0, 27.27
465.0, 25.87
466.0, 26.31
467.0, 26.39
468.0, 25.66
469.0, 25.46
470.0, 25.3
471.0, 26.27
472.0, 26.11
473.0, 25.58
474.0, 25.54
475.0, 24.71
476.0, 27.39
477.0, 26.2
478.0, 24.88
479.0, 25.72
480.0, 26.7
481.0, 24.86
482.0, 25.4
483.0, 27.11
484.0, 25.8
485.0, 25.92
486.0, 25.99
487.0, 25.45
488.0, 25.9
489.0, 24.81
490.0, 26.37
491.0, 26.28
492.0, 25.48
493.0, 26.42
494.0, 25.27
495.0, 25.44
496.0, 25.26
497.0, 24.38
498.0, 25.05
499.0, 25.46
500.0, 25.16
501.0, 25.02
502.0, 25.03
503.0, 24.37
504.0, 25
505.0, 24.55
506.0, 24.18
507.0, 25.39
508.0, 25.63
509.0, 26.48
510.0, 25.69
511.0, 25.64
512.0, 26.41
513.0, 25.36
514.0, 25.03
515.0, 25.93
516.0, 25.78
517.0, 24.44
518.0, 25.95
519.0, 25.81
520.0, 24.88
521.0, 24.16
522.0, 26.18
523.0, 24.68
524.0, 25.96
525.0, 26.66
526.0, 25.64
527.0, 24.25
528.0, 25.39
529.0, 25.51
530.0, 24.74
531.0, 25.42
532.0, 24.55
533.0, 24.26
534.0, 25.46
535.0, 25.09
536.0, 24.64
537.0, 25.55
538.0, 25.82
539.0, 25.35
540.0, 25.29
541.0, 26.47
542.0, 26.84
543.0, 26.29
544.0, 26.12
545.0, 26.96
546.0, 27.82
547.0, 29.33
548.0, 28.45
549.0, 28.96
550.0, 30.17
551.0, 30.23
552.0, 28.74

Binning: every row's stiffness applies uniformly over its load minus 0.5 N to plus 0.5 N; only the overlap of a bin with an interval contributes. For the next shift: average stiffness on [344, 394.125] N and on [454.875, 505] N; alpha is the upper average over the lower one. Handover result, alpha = 0.8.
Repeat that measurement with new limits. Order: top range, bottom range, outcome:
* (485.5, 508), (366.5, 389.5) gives 0.78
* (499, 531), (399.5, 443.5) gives 0.93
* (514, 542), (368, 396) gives 0.81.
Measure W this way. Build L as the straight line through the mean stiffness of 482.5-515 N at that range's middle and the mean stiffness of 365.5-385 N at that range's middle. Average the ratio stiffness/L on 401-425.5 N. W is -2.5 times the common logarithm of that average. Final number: 0.13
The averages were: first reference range 33.3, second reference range 25.5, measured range 27.3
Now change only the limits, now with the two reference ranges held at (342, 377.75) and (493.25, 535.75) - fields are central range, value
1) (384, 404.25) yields 0.015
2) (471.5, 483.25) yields 0.023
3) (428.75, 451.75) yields 0.042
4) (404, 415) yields 0.038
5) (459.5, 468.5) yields 0.019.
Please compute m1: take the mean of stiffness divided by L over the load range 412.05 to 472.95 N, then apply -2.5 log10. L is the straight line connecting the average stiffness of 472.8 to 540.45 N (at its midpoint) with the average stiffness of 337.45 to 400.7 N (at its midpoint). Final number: 0.02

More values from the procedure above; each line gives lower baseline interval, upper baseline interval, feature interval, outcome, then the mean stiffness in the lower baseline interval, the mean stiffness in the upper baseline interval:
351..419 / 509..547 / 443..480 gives 0.07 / 29.9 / 25.6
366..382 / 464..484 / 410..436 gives 0.11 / 33.8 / 25.9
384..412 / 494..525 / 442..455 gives 0.04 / 28.2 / 25.3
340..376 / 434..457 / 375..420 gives -0.04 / 29.1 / 26.3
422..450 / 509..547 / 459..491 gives 0.01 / 26.6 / 25.6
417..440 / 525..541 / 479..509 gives 0.02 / 26.8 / 25.2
